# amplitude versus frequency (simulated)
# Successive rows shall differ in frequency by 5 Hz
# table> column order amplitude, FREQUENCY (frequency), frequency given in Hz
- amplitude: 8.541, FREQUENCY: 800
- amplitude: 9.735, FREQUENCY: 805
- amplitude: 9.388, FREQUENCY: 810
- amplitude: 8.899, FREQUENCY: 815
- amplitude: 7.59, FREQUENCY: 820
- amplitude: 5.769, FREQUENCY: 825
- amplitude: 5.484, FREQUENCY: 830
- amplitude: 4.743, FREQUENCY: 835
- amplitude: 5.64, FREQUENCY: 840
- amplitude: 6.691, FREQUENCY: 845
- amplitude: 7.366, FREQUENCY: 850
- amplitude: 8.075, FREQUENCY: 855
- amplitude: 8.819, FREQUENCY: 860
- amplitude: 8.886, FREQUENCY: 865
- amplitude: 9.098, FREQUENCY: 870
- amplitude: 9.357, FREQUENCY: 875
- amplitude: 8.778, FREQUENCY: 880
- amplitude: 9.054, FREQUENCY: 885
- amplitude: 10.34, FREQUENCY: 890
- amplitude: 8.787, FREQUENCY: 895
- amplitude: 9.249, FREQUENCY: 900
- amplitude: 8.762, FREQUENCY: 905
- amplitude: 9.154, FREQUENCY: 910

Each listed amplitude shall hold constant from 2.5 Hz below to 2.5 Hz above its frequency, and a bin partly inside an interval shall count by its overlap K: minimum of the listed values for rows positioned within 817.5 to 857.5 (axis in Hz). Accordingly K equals 4.743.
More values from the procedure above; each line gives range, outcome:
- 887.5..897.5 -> 8.787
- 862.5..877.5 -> 8.886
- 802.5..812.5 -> 9.388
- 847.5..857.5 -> 7.366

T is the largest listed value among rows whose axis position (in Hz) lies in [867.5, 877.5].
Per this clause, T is 9.357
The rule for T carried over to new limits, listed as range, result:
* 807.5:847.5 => 9.388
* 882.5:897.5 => 10.34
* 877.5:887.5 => 9.054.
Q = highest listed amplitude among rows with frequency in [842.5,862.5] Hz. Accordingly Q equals 8.819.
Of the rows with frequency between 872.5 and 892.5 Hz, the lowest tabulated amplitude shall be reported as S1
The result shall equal 8.778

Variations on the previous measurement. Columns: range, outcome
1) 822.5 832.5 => 5.484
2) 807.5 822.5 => 7.59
